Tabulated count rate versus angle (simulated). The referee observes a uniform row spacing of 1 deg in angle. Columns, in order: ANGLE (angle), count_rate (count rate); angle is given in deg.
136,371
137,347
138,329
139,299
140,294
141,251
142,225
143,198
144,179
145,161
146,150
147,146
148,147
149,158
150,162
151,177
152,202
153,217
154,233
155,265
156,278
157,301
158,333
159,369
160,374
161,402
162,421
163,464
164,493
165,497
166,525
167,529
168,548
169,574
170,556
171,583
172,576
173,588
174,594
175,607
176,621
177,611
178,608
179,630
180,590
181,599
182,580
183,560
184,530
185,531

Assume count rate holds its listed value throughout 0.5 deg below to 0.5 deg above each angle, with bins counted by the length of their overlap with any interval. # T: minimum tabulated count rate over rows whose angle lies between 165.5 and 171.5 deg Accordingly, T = 525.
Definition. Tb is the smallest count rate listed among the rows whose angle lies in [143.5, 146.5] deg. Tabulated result 150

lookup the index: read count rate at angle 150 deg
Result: 162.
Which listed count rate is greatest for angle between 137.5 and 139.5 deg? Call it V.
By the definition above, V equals 329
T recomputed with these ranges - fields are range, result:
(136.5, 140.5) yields 294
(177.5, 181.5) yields 590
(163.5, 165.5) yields 493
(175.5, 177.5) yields 611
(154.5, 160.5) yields 265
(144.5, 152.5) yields 146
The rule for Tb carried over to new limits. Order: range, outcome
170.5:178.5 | 576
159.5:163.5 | 374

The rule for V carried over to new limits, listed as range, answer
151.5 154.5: 233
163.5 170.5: 574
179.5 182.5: 599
